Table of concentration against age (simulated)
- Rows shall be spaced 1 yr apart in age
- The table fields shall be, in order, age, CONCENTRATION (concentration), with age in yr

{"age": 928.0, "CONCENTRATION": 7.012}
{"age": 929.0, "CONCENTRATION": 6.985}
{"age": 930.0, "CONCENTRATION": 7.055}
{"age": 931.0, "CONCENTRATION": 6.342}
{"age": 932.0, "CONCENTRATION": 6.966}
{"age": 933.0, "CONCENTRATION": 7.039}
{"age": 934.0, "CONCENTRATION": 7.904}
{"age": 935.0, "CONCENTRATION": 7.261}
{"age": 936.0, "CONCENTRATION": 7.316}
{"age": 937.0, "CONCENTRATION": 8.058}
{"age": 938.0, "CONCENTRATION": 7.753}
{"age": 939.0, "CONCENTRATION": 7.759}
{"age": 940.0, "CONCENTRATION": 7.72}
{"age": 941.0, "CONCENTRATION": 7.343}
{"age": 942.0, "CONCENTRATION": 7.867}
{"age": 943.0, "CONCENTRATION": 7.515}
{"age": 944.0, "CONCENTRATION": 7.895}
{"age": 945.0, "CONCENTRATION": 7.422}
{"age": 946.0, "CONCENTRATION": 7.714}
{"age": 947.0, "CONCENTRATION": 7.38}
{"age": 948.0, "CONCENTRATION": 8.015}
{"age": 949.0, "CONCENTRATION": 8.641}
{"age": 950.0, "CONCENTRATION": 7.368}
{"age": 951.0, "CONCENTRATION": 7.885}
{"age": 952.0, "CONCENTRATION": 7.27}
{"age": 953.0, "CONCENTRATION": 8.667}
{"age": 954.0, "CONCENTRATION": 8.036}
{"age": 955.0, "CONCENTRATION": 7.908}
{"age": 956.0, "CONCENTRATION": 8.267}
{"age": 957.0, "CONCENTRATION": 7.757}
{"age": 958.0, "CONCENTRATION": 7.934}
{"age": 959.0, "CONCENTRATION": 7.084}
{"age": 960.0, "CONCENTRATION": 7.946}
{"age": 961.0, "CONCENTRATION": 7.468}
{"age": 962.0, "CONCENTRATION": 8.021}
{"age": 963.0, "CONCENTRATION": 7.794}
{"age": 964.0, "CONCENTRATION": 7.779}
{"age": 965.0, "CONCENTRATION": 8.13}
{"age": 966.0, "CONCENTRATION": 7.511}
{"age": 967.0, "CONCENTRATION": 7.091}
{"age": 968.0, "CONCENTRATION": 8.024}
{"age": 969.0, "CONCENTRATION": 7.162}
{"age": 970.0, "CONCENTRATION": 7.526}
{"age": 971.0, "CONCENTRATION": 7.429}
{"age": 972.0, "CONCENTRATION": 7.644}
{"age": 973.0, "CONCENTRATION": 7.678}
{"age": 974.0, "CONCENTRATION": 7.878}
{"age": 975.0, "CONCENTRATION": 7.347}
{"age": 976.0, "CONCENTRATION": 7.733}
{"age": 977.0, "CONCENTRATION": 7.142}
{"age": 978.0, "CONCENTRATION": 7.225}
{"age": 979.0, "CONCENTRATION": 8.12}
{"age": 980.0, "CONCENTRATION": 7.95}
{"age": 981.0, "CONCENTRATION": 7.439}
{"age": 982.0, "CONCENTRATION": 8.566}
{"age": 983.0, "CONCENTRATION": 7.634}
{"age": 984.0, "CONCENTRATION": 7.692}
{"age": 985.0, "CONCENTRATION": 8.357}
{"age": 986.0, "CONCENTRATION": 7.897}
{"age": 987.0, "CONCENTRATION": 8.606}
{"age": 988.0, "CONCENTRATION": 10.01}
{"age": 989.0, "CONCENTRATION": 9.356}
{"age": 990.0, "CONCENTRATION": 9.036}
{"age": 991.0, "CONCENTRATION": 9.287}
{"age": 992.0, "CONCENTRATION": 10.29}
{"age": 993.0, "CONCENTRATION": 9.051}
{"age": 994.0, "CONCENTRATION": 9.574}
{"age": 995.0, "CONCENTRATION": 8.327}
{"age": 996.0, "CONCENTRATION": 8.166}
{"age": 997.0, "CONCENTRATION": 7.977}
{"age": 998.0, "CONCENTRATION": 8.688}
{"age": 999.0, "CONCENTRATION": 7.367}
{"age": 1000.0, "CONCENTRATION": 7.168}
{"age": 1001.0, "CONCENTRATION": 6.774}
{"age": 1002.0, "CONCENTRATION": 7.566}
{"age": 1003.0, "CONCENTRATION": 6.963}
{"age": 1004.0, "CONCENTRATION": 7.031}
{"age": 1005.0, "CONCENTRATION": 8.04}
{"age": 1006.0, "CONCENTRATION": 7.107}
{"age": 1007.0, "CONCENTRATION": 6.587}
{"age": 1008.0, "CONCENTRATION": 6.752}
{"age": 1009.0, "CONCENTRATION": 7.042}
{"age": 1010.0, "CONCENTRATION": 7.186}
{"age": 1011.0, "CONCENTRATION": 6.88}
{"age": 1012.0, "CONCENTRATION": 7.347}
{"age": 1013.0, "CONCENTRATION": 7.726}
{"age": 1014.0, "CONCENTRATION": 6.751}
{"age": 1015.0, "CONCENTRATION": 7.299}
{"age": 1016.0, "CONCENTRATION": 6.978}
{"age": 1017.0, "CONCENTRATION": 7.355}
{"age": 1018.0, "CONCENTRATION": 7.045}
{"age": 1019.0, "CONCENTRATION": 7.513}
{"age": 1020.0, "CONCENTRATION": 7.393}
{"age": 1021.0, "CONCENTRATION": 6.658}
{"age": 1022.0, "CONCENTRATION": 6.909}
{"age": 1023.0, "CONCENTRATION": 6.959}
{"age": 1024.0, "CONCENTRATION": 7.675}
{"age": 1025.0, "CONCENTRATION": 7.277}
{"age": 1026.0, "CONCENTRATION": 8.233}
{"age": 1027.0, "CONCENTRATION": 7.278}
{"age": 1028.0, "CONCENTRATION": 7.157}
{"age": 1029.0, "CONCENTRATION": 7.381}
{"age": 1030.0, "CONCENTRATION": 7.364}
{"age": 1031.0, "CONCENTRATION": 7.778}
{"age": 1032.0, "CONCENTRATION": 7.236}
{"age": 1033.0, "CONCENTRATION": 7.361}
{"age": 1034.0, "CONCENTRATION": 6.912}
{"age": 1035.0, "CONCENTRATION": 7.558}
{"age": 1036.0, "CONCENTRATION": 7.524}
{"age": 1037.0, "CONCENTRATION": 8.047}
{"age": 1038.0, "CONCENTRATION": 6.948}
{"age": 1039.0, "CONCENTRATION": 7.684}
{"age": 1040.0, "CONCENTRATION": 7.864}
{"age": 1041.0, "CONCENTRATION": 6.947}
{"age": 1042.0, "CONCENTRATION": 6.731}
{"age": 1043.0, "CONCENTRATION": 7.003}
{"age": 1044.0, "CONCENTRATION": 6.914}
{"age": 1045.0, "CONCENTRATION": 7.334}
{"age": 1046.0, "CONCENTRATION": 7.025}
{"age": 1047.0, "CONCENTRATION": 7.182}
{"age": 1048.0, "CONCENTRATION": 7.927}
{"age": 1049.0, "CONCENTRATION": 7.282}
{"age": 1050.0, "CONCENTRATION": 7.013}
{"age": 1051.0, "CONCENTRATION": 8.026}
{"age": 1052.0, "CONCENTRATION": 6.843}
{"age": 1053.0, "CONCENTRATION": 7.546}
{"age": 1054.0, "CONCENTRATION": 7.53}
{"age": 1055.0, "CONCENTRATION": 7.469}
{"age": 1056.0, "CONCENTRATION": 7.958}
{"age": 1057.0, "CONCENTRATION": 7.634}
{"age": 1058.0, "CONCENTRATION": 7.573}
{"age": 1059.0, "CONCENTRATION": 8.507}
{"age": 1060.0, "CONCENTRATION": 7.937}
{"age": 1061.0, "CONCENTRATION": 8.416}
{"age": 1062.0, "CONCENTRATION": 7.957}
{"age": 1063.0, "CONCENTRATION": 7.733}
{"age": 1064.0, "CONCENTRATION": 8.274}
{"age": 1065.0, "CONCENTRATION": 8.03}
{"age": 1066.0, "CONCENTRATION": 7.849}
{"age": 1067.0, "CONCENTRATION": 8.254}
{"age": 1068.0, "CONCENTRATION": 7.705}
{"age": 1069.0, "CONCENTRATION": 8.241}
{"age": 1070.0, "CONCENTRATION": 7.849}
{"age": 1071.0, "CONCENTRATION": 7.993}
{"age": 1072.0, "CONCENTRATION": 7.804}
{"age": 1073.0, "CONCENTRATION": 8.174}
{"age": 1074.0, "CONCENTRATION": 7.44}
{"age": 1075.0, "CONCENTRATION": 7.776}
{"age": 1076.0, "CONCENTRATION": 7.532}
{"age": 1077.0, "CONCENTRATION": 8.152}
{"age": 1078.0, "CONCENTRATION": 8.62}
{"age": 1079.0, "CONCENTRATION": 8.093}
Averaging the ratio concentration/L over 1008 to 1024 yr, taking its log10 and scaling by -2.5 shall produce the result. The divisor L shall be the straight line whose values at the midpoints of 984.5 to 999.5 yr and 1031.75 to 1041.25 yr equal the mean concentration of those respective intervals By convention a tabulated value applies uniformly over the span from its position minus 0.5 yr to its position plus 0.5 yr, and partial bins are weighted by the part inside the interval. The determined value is 0.13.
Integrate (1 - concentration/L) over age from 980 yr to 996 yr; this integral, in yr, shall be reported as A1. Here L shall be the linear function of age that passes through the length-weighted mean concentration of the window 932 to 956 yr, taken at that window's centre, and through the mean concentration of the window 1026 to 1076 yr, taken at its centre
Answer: -2.1 yr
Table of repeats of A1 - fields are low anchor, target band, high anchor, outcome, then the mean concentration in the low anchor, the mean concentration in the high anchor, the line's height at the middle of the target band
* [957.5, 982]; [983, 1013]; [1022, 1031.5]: -1.8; 7.65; 7.43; 7.54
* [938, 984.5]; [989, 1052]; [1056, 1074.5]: 2.8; 7.73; 7.96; 7.86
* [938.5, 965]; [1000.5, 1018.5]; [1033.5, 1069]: 1.3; 7.79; 7.58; 7.67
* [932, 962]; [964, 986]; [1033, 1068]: 0.0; 7.72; 7.57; 7.68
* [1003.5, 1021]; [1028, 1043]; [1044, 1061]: 0.1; 7.16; 7.56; 7.39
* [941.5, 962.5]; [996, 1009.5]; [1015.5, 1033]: 0.2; 7.81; 7.31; 7.46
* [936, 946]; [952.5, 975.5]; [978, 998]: 1.0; 7.68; 8.56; 8.12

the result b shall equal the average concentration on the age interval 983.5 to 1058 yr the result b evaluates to 7.6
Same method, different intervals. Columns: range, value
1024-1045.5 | 7.37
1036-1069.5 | 7.62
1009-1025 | 7.18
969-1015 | 7.85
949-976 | 7.73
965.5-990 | 7.9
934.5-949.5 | 7.71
